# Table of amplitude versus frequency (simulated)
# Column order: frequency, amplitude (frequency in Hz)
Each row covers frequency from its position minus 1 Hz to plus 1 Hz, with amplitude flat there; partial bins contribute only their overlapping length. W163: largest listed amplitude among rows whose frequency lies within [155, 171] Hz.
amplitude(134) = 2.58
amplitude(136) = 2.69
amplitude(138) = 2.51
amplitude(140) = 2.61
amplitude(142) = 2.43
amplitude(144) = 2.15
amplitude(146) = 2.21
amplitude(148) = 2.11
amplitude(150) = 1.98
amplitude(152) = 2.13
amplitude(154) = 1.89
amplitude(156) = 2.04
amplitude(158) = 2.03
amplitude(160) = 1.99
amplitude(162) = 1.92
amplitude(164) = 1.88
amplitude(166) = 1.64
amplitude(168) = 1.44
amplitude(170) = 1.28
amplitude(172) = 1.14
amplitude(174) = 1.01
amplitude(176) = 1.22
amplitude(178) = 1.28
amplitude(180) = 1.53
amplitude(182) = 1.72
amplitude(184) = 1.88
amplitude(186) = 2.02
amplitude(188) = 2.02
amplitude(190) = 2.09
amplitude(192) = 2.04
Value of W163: 2.04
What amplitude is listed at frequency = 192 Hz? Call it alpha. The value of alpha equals 2.04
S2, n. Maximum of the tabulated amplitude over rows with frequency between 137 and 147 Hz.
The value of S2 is 2.61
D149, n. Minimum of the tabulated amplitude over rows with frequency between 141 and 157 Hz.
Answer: 1.89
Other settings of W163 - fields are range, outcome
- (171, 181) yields 1.53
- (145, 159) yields 2.21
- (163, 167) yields 1.88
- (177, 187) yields 2.02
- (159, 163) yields 1.99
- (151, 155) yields 2.13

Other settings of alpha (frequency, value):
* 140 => 2.61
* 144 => 2.15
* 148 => 2.11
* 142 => 2.43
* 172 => 1.14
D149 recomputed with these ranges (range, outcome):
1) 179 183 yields 1.53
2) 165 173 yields 1.14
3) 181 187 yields 1.72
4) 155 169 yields 1.44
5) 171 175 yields 1.01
